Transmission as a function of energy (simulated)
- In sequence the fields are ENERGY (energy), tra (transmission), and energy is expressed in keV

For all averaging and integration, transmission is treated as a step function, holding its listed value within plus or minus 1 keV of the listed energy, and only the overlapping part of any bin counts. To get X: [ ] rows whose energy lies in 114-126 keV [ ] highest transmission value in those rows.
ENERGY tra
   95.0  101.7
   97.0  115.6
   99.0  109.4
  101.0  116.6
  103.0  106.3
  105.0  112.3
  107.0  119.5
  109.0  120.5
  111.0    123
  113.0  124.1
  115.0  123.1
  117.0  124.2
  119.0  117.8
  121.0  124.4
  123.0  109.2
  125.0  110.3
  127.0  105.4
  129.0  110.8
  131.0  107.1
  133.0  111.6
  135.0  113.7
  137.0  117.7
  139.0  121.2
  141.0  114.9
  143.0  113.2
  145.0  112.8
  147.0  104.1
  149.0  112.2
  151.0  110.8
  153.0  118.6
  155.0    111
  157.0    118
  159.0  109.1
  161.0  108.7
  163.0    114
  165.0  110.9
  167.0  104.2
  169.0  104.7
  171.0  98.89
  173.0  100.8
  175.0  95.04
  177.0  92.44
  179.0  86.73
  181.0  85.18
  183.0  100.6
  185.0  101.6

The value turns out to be 124.4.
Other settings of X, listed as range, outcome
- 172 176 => 100.8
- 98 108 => 119.5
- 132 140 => 121.2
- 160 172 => 114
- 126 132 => 110.8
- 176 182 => 92.44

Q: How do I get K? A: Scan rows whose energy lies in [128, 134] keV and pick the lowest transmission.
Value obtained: 107.1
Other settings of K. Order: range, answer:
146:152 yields 104.1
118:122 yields 117.8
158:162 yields 108.7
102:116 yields 106.3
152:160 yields 109.1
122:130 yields 105.4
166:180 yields 86.73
